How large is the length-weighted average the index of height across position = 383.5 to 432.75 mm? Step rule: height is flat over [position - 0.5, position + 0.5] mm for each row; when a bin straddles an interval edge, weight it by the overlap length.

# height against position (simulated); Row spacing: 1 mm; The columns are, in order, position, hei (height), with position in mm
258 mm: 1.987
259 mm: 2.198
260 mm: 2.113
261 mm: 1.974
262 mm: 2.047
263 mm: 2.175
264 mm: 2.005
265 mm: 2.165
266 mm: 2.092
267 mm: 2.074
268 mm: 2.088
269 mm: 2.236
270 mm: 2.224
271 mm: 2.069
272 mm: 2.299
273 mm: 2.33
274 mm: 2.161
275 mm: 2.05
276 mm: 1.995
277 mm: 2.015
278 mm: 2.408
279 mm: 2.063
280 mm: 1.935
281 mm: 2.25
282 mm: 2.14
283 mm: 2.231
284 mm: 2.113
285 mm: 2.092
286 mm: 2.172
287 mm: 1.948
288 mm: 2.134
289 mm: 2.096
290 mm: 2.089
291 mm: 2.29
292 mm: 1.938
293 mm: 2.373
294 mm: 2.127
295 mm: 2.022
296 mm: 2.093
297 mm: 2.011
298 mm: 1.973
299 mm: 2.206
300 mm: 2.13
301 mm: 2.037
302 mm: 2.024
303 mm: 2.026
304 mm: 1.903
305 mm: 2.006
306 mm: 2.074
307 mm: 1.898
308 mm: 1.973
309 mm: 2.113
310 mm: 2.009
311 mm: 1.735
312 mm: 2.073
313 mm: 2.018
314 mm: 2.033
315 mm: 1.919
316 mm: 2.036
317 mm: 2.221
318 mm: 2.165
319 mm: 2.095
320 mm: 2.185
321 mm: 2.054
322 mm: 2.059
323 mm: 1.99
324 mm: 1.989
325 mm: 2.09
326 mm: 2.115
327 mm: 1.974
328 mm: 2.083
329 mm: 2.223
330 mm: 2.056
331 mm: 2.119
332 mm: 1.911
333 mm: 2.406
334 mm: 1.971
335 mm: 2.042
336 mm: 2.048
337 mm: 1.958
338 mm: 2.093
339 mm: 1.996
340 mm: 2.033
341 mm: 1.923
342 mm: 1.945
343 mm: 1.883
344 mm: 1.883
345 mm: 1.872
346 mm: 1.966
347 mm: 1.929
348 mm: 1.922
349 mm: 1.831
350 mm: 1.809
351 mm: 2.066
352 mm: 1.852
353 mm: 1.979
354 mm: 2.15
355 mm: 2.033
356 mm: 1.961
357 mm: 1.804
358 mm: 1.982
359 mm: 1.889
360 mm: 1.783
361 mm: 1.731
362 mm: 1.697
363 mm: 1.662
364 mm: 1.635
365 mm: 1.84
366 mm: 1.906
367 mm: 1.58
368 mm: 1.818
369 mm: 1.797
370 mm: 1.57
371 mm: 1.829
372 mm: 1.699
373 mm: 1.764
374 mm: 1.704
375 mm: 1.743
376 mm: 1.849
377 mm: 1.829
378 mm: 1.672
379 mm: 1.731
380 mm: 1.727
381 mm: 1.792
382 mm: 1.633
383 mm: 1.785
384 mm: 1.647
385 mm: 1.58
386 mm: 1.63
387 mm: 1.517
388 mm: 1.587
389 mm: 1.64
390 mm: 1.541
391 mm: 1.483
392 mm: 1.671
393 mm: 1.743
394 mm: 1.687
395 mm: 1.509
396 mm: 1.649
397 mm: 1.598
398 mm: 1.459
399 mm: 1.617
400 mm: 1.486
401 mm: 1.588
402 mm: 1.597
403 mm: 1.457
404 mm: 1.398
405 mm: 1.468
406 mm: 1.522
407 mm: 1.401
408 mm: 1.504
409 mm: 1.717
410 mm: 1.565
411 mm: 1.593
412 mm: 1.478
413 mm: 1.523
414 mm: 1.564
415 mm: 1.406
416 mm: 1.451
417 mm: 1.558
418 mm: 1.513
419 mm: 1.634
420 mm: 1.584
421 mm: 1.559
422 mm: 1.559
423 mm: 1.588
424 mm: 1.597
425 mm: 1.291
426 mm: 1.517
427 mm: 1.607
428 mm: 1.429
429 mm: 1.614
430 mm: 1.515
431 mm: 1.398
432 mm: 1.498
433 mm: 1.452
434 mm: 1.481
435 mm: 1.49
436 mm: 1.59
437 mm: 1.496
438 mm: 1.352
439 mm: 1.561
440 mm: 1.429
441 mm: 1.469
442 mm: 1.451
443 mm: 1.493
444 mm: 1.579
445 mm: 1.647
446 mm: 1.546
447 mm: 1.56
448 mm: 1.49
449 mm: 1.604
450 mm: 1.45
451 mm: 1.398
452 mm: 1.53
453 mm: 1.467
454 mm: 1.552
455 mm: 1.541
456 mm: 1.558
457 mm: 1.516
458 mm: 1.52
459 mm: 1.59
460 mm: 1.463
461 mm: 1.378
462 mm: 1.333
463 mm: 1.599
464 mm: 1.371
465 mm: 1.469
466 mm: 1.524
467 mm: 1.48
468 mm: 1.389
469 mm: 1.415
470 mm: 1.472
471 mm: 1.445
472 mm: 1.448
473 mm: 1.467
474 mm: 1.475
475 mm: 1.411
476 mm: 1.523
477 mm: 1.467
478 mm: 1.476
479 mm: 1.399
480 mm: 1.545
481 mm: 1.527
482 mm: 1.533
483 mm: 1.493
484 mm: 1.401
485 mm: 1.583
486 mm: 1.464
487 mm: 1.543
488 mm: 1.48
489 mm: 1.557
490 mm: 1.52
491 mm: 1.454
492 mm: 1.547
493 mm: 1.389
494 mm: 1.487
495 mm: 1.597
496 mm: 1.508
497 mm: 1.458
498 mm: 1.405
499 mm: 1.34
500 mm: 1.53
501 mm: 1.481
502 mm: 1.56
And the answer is 1.55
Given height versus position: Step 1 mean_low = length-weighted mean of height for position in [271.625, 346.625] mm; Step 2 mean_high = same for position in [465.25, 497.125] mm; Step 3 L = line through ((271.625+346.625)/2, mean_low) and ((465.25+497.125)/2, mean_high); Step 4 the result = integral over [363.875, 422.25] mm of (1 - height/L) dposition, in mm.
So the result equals 5.3 mm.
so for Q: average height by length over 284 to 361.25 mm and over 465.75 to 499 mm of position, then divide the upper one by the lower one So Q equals 0.73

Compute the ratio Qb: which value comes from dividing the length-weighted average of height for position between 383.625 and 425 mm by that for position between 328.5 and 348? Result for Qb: 0.77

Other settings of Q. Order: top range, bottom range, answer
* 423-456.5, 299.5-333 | 0.74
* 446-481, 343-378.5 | 0.81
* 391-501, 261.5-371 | 0.75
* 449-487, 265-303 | 0.70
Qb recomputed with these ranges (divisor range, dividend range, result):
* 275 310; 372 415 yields 0.77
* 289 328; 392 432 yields 0.75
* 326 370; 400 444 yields 0.78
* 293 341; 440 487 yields 0.73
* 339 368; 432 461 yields 0.80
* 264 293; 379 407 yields 0.75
